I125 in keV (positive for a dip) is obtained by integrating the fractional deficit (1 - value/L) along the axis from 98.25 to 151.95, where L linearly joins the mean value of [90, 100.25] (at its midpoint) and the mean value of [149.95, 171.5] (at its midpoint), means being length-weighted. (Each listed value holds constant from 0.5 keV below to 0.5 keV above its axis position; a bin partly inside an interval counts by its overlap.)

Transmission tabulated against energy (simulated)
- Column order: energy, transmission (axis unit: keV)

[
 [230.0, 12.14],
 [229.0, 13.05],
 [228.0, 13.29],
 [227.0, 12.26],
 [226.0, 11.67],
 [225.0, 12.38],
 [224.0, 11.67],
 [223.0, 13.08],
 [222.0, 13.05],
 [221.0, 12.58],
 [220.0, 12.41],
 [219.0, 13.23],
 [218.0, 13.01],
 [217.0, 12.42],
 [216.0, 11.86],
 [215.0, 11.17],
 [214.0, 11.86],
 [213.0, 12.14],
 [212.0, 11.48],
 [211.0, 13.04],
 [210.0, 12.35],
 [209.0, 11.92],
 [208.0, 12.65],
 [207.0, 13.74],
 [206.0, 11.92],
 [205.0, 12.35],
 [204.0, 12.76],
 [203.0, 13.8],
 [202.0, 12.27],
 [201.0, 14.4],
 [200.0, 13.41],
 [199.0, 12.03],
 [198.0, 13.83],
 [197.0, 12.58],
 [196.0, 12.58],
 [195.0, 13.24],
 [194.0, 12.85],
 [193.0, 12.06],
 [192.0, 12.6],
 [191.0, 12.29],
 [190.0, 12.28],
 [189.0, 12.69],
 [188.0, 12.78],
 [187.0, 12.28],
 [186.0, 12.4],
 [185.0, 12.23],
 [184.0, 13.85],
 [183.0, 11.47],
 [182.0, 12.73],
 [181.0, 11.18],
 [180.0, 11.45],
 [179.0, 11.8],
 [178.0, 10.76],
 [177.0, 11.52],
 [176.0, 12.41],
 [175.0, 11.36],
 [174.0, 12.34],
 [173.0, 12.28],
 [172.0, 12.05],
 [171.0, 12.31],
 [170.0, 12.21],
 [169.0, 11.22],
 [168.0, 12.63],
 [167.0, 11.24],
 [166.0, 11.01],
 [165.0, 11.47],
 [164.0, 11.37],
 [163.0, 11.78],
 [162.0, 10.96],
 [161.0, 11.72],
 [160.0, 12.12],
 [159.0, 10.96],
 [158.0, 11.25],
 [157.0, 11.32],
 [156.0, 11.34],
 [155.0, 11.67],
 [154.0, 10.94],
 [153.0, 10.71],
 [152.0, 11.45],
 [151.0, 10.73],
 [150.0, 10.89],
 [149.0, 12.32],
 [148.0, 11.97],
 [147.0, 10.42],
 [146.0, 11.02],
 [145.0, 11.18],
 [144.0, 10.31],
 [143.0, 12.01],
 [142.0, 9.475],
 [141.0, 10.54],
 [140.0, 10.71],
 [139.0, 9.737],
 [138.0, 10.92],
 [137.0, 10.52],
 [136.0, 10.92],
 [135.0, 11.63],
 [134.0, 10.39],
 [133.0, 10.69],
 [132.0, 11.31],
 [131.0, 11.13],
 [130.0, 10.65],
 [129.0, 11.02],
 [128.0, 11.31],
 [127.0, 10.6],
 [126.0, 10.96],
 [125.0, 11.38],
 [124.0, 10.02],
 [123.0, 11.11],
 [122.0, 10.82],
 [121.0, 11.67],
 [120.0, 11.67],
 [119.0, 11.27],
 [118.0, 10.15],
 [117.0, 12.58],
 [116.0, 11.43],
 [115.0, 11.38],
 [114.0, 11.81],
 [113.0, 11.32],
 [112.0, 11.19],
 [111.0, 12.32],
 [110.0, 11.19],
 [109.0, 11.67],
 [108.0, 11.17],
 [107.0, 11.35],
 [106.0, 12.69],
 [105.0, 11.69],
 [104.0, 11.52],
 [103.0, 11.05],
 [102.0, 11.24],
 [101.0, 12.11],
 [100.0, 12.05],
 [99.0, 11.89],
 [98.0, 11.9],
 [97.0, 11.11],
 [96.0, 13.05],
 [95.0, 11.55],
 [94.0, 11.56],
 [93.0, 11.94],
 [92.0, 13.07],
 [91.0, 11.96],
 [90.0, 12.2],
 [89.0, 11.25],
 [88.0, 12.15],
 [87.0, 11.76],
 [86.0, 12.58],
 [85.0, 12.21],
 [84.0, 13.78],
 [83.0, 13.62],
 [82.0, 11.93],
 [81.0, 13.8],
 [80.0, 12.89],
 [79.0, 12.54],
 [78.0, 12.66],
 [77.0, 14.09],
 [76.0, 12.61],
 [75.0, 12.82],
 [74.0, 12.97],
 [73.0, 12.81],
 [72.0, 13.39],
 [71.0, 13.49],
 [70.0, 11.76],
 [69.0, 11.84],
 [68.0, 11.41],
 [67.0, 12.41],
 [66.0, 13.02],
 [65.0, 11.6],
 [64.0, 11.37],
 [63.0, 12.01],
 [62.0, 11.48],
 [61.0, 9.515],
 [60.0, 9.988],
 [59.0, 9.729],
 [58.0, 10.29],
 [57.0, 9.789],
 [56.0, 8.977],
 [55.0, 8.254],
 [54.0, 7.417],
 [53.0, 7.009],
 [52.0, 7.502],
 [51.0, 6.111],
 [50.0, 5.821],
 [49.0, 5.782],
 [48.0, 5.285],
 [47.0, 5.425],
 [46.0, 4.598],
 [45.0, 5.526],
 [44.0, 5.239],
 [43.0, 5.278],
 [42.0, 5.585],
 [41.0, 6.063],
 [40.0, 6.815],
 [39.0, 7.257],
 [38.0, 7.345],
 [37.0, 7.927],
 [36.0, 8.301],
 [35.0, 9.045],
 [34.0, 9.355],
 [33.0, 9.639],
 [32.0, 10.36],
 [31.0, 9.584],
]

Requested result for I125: 2.5 keV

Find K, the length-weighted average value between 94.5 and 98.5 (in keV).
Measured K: 11.9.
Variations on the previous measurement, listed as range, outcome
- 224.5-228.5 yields 12.4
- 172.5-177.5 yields 12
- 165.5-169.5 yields 11.5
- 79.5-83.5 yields 13.1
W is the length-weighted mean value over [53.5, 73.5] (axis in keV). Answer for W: 11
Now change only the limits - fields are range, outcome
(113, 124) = 11.3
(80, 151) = 11.5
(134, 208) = 11.8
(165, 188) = 12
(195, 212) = 12.8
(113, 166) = 11.1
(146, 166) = 11.3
